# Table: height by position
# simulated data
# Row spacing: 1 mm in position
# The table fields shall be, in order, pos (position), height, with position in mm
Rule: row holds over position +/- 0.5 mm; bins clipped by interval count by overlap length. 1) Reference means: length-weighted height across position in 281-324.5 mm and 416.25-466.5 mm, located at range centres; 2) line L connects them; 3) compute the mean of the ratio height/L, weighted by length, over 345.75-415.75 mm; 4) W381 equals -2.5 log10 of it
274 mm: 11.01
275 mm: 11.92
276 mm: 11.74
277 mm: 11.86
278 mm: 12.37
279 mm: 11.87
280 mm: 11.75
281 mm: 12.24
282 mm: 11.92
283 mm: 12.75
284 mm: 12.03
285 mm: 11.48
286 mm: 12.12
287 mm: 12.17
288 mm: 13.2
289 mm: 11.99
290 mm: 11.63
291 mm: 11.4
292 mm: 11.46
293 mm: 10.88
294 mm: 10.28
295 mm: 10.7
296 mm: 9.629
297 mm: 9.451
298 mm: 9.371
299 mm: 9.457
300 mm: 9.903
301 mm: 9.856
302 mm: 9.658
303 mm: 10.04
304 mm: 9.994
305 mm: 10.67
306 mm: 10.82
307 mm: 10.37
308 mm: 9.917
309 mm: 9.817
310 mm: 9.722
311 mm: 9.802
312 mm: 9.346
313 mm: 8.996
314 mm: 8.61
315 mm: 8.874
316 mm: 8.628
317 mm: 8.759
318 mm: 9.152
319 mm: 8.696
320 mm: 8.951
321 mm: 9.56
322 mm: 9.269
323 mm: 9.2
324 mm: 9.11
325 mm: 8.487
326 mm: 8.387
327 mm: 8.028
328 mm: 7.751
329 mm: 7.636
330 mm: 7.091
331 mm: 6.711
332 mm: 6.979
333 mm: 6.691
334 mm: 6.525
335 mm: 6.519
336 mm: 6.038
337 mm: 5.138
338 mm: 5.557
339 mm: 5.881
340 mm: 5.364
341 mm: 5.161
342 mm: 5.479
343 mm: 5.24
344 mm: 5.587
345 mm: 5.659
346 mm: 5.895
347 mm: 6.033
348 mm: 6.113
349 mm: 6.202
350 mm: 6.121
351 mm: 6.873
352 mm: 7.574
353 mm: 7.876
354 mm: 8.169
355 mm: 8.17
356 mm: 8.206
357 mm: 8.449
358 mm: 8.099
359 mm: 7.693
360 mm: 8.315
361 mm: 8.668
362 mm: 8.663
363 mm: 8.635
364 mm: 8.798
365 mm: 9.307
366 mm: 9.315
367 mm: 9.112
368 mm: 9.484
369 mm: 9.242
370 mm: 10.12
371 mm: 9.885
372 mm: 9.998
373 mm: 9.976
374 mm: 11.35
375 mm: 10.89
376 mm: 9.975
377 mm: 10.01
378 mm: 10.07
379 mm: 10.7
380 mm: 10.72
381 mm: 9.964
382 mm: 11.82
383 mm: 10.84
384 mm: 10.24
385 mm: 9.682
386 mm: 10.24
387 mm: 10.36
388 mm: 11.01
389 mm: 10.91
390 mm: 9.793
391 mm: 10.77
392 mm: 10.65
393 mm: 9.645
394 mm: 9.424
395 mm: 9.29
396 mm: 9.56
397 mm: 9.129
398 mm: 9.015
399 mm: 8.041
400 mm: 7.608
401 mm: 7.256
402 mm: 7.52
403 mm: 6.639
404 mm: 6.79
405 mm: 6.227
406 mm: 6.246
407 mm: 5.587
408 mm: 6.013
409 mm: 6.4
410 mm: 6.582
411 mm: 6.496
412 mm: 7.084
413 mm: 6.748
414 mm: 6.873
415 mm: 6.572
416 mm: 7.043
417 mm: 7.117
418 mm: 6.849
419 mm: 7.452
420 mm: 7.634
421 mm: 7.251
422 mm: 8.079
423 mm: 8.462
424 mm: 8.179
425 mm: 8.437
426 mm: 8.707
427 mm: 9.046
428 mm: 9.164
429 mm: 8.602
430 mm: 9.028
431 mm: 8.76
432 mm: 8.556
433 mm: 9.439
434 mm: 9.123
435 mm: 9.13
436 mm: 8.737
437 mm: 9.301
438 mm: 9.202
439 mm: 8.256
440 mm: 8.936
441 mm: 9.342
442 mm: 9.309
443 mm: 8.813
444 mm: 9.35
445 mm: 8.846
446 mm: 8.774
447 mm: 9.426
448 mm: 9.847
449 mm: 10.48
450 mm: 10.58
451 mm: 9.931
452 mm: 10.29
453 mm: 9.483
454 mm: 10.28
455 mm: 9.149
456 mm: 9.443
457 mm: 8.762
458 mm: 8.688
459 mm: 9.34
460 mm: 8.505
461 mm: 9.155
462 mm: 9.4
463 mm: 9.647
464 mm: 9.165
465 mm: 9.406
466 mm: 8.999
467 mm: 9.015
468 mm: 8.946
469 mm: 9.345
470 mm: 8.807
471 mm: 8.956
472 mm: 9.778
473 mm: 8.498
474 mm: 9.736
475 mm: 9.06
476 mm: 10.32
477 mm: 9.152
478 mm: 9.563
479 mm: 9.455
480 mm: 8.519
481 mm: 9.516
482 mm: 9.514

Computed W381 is 0.11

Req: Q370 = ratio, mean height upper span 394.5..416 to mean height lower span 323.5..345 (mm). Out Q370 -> 1.09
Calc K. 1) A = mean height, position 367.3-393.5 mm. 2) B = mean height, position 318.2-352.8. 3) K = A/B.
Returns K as 1.48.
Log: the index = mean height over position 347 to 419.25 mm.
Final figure 8.57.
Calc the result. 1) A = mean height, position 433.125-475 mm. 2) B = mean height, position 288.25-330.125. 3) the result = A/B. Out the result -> 1.0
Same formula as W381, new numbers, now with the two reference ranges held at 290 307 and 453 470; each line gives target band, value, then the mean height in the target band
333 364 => 0.41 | 6.83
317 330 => 0.17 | 8.63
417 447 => 0.09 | 8.63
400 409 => 0.41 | 6.59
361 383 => -0.01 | 9.9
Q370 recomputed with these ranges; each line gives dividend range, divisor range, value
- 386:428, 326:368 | 1.13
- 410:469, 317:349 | 1.24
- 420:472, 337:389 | 1.07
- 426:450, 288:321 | 0.92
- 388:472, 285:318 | 0.84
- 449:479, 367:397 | 0.92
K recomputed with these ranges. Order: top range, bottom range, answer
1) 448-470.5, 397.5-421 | 1.35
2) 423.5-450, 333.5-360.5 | 1.37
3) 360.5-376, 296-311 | 0.97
